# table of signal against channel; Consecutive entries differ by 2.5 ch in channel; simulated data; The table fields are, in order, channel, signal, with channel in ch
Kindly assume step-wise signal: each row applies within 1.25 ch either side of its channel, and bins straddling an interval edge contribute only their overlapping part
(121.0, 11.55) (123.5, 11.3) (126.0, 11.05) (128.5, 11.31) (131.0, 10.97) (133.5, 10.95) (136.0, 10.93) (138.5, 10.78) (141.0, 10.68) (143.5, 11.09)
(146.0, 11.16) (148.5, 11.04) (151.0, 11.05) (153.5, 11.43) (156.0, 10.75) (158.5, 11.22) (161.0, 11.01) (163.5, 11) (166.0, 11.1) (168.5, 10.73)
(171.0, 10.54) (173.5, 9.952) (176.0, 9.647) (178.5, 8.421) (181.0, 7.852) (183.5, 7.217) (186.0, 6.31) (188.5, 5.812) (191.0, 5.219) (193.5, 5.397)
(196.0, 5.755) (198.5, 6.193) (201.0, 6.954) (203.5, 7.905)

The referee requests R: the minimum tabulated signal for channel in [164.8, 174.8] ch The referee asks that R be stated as 9.952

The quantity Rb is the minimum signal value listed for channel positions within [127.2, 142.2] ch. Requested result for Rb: 10.68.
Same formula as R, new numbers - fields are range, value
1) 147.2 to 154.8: 11.04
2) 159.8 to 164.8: 11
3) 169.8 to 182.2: 7.852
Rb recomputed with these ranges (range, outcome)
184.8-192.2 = 5.219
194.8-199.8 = 5.755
